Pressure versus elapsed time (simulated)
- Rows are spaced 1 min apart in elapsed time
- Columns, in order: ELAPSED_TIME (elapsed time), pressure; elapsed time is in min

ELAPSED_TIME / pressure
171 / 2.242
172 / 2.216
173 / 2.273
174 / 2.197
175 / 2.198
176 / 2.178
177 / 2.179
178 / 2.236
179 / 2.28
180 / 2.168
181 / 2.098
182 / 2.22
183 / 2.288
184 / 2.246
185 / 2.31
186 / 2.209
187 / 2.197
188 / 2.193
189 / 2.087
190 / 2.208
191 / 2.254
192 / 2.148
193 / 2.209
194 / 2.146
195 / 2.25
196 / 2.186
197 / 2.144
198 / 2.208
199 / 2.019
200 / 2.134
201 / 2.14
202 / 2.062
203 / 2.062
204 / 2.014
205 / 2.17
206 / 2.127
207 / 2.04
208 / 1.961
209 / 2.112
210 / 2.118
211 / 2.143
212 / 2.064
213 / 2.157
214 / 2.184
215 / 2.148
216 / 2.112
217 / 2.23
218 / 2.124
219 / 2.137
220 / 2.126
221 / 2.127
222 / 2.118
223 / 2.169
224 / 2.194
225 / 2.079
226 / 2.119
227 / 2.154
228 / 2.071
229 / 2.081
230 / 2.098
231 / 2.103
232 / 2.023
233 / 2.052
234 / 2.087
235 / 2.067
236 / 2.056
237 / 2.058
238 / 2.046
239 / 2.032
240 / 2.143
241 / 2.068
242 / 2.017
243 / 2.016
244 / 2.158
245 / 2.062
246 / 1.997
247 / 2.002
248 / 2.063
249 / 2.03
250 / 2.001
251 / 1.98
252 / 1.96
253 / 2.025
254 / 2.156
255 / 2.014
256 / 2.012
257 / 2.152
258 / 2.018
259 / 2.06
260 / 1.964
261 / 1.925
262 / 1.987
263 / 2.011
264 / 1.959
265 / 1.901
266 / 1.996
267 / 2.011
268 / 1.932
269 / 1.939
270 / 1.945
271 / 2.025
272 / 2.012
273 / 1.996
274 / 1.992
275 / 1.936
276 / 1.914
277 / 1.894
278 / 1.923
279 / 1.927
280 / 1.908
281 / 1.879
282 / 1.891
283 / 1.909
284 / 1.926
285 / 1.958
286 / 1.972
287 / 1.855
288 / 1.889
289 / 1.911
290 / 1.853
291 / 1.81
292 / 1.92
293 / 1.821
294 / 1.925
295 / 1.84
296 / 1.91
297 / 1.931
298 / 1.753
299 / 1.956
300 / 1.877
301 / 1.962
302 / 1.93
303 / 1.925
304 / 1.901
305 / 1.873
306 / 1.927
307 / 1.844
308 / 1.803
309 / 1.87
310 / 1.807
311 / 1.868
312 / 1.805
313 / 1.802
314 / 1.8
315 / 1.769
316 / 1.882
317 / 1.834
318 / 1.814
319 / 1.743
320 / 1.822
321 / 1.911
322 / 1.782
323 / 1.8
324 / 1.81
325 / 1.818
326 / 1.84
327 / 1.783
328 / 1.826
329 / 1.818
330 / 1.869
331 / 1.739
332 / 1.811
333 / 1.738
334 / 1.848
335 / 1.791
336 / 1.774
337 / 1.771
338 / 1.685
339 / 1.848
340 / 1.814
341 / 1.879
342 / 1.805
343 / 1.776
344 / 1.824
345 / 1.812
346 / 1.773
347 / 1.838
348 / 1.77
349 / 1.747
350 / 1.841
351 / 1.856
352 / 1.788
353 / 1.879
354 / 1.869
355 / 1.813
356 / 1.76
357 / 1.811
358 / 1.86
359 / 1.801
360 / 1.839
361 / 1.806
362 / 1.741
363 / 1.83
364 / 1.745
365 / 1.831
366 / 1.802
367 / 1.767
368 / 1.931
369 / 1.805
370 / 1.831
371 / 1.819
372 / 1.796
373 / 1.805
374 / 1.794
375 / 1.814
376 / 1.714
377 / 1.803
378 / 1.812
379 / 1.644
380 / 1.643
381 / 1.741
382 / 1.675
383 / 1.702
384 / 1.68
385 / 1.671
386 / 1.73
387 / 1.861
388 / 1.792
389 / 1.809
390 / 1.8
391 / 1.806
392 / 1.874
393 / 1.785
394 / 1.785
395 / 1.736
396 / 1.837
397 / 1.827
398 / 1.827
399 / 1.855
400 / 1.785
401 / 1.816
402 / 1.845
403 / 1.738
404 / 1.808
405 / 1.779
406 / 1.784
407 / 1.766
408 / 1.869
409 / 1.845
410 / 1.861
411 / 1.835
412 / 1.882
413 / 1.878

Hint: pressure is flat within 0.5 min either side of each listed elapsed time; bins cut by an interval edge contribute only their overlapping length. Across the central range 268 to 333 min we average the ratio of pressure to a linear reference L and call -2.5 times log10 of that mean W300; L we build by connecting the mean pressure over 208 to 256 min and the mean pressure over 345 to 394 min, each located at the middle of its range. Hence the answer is 0.04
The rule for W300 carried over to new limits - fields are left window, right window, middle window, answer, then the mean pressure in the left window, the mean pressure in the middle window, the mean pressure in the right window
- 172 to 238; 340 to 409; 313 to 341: 0.051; 2.14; 1.81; 1.8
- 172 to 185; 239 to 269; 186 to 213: 0.015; 2.22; 2.13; 2.02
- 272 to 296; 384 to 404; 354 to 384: 0.023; 1.91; 1.78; 1.8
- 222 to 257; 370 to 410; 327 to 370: 0.031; 2.07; 1.81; 1.78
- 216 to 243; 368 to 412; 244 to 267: 0.017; 2.1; 2.02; 1.79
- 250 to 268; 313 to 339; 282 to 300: 0.011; 2.01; 1.89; 1.8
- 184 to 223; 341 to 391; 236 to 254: 0.006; 2.14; 2.04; 1.79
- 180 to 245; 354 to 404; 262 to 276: 0.022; 2.13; 1.97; 1.79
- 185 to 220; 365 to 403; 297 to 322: 0.044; 2.14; 1.85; 1.78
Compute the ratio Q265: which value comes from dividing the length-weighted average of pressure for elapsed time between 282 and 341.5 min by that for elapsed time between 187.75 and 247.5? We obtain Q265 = 0.9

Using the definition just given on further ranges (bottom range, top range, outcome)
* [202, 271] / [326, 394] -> 0.87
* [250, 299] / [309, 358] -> 0.93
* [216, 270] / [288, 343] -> 0.89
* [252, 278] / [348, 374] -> 0.91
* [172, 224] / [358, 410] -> 0.83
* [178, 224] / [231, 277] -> 0.94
